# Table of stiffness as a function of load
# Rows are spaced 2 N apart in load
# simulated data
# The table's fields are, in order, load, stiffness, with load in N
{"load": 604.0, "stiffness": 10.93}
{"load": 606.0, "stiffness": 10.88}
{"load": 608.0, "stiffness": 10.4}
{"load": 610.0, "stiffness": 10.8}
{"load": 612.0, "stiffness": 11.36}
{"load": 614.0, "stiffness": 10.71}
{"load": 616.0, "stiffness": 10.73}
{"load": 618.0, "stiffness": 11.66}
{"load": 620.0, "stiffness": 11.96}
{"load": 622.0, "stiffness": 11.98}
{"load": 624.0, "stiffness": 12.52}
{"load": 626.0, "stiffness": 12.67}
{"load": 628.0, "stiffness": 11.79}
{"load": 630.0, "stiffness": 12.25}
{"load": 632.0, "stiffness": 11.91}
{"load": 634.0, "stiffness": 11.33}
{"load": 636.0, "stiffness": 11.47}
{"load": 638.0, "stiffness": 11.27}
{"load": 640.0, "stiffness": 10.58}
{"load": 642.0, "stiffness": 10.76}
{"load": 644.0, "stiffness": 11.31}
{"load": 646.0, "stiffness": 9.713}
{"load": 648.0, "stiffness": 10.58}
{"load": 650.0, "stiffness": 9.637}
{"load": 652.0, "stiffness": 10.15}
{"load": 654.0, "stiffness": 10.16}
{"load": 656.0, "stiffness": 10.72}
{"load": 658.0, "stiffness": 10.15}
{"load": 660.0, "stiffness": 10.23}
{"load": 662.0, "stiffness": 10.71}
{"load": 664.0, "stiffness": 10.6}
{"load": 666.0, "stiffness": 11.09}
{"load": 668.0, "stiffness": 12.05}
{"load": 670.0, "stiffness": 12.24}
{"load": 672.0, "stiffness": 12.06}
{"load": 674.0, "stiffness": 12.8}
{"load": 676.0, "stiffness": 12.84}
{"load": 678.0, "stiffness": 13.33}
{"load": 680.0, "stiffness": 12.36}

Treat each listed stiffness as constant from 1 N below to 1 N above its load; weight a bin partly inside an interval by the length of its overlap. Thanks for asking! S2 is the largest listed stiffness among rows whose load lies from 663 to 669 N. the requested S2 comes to 12.05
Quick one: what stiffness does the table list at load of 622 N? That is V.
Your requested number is 11.98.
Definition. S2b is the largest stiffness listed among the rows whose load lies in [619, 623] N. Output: 11.98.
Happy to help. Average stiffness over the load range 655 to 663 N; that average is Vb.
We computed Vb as 10.5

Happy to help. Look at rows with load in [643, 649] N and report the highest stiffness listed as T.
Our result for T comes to 11.31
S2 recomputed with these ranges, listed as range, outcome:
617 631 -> 12.67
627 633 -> 12.25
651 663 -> 10.72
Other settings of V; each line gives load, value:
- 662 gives 10.71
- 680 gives 12.36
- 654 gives 10.16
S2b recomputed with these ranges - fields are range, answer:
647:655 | 10.58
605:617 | 11.36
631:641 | 11.91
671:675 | 12.8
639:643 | 10.76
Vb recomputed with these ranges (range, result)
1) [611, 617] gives 10.9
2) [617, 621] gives 11.8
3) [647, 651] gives 10.1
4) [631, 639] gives 11.5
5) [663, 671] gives 11.5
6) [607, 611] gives 10.6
